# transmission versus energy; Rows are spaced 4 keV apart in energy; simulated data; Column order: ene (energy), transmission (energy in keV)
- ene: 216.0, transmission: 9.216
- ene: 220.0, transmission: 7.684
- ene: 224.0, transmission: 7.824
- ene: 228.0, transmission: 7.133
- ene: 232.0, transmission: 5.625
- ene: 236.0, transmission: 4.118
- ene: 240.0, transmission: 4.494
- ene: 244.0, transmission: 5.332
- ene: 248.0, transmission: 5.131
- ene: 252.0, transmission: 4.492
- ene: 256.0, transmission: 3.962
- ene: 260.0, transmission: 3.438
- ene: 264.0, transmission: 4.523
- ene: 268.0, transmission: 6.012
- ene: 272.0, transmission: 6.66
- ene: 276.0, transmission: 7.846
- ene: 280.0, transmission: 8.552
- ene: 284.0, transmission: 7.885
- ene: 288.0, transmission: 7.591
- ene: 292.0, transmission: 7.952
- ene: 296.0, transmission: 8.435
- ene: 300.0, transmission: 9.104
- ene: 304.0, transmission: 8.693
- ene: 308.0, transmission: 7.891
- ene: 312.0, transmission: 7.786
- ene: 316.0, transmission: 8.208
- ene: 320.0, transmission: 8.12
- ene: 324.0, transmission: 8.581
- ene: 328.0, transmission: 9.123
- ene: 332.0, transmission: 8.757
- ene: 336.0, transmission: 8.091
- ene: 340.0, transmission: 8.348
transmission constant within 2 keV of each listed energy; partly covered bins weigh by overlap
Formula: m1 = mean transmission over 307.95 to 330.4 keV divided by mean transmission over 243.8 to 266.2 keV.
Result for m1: 1.9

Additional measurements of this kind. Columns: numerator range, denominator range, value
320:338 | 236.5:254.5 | 1.80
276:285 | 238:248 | 1.65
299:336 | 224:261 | 1.67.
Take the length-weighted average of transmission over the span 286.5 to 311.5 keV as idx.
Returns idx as 8.26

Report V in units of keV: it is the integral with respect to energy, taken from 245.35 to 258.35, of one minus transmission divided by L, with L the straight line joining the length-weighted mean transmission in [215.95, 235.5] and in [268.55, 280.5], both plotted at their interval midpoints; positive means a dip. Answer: 4.8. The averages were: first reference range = 7.07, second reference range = 7.37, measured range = 4.54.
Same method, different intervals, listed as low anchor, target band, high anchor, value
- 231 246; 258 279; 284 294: 2.67 keV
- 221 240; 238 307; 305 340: 6.70 keV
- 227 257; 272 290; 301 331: -2.79 keV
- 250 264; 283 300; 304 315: -3.69 keV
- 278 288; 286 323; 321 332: 0.95 keV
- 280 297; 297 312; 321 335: -0.29 keV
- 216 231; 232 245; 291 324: 5.05 keV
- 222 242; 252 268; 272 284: 6.33 keV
